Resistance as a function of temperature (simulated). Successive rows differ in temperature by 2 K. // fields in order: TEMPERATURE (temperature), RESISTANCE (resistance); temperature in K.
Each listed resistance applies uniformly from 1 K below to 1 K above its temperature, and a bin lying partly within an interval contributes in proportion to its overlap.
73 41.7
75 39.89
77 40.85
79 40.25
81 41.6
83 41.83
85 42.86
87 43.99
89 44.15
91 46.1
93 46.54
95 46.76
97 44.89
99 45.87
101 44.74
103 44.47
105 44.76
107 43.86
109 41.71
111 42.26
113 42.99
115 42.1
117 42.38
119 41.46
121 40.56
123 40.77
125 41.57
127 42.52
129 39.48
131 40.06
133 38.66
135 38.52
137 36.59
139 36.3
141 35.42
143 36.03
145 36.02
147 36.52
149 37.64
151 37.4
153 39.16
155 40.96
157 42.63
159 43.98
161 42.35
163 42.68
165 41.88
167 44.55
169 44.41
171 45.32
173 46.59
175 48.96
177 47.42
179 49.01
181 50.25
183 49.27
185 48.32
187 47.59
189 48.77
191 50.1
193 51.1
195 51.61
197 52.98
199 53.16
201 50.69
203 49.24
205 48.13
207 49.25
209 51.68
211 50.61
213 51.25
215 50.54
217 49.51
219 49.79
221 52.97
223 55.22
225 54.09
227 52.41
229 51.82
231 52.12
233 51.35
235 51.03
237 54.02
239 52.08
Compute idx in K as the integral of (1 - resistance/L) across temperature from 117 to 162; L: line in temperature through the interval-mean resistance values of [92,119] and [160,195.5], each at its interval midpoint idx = 6.1 K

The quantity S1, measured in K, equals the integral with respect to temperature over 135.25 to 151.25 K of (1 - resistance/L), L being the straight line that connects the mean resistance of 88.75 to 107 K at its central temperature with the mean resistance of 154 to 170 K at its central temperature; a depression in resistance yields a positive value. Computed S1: 2.6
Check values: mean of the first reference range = 45.3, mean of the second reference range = 42.9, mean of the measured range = 36.5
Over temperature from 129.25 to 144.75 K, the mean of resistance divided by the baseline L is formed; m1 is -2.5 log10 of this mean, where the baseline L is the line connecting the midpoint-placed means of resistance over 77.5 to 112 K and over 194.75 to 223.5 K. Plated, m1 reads 0.24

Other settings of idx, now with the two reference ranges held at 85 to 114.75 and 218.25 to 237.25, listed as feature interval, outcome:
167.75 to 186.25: 0.6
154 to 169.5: 1.7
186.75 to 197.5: 0.0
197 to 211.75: 0.1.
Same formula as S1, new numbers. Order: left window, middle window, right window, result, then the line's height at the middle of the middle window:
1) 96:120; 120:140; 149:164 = 1.4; 42.4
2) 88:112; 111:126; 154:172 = 0.9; 44.2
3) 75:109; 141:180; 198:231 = 4.8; 48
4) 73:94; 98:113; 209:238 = 0.1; 44.2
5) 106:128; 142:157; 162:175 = 1.9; 43.6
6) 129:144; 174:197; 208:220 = -1.9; 45.8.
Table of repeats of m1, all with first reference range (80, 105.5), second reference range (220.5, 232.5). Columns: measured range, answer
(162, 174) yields 0.12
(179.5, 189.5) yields 0.03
